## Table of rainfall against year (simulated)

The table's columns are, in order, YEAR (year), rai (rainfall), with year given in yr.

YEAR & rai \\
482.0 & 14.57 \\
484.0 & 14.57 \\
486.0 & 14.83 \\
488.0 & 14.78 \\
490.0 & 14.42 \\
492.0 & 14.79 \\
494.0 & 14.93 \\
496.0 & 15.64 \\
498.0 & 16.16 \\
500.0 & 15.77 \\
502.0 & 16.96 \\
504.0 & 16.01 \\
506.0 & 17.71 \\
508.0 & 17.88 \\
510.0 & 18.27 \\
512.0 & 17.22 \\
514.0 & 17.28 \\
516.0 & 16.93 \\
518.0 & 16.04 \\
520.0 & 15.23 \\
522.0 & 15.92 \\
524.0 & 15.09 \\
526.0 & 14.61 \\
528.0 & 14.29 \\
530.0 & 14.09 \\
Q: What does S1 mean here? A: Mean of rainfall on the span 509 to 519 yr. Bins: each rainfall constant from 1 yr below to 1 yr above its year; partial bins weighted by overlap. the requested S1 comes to 17.1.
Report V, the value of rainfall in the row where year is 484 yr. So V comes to 14.57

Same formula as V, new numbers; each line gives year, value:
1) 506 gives 17.71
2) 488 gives 14.78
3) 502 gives 16.96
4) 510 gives 18.27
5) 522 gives 15.92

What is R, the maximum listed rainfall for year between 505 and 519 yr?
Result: 18.27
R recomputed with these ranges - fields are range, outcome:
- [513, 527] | 17.28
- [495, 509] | 17.88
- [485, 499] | 16.16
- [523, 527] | 15.09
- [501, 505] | 16.96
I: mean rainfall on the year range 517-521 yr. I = 15.6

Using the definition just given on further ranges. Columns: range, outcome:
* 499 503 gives 16.4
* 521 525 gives 15.5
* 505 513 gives 17.8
